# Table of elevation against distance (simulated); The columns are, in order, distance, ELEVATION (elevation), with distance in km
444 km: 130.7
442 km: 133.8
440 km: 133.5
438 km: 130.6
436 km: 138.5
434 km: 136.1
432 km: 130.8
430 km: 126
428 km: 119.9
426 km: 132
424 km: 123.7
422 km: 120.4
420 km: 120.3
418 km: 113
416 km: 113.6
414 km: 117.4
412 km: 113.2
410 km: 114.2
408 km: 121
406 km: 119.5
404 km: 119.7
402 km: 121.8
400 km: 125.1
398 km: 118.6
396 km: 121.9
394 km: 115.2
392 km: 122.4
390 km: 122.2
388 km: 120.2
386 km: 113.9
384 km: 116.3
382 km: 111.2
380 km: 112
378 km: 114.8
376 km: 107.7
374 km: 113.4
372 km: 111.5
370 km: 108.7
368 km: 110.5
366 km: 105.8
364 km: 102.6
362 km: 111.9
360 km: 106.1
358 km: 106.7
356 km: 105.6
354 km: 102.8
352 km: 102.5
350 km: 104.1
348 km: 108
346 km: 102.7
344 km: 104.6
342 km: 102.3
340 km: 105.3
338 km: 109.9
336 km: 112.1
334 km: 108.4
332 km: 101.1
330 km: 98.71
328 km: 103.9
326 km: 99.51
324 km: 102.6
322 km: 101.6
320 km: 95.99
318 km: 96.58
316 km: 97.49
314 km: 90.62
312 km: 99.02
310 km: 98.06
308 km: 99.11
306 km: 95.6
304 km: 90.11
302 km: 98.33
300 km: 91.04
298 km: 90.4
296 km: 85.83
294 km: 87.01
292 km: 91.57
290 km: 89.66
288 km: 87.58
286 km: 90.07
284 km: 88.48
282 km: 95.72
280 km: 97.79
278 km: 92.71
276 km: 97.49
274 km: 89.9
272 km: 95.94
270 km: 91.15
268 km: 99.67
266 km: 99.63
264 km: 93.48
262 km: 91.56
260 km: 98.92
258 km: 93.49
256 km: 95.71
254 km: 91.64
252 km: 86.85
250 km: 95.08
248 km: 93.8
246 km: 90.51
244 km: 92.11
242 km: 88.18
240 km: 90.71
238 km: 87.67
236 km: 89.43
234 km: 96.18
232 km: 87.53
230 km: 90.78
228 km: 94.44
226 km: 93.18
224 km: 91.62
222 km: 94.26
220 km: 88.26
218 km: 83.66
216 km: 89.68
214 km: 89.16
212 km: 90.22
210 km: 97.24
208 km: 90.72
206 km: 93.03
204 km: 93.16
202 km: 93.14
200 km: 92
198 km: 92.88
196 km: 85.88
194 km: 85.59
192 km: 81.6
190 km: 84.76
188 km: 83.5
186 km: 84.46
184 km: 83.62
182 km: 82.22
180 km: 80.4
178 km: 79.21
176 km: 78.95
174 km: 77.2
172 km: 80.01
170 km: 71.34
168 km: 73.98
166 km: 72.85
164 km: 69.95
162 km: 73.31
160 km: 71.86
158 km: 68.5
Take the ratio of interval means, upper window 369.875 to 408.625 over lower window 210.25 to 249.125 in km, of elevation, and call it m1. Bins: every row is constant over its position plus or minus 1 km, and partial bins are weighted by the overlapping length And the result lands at 1.29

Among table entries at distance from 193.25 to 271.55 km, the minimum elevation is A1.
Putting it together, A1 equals 83.66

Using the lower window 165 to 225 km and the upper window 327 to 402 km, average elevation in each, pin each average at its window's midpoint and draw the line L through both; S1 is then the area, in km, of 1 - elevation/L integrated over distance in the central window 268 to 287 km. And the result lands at 0.8 km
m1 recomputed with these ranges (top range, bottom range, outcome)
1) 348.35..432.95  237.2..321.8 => 1.24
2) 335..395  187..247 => 1.22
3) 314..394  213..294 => 1.16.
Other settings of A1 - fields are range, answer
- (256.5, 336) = 85.83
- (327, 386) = 98.71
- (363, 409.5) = 102.6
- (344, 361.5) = 102.5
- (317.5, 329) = 95.99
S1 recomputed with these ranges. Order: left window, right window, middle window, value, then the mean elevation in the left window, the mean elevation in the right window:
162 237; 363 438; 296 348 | 3.0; 85.9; 118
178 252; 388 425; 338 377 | 1.7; 89.3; 119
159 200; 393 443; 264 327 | 4.1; 80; 123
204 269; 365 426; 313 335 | 1.2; 92.2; 117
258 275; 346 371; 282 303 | 1.7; 94.9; 106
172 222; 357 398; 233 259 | 0.6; 86.7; 113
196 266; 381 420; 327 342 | 0.3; 91.8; 118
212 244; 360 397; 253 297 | 2.0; 90.4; 113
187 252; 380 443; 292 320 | 2.9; 90.3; 122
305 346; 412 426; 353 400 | -0.7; 101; 119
